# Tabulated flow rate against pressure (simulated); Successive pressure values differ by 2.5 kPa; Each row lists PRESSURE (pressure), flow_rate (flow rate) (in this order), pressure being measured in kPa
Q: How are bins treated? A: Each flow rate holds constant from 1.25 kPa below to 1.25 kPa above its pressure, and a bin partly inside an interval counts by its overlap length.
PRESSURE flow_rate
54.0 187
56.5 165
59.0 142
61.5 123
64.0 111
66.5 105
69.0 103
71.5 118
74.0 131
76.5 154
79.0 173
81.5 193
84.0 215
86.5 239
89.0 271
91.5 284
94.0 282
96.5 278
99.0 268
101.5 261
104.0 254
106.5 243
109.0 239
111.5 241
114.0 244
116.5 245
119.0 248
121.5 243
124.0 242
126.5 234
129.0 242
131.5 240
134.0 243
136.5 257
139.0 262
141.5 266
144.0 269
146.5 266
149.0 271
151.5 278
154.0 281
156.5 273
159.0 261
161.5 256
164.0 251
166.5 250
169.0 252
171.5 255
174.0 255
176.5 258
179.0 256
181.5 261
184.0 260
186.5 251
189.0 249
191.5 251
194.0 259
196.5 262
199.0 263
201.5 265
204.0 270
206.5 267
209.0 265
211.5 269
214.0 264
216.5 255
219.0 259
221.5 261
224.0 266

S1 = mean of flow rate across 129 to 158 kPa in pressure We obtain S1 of 263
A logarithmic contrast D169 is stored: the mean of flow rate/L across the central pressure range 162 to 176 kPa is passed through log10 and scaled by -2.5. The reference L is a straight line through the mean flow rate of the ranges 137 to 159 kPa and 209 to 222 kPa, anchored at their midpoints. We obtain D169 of 0.06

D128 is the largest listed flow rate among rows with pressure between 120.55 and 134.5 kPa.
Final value 243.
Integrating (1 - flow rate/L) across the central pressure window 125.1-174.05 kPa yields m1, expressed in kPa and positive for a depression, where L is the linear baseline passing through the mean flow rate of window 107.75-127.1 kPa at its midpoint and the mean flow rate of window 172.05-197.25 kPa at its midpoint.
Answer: -1.8 kPa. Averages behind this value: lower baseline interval 242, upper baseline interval 256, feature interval 258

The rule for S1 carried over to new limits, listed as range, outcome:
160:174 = 253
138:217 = 262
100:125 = 246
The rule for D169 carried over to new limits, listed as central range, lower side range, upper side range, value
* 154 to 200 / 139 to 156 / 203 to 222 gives 0.04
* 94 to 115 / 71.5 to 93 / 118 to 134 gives -0.15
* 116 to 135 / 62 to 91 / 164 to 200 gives -0.16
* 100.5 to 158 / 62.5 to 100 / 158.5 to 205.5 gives -0.14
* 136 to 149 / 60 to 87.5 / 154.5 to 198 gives -0.19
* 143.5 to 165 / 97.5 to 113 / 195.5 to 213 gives -0.04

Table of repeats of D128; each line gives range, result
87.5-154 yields 284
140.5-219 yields 281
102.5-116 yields 254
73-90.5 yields 271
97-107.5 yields 268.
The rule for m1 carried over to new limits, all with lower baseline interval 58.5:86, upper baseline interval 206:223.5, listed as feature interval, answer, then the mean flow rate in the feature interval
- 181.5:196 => -0.83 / 255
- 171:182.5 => -1.27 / 257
